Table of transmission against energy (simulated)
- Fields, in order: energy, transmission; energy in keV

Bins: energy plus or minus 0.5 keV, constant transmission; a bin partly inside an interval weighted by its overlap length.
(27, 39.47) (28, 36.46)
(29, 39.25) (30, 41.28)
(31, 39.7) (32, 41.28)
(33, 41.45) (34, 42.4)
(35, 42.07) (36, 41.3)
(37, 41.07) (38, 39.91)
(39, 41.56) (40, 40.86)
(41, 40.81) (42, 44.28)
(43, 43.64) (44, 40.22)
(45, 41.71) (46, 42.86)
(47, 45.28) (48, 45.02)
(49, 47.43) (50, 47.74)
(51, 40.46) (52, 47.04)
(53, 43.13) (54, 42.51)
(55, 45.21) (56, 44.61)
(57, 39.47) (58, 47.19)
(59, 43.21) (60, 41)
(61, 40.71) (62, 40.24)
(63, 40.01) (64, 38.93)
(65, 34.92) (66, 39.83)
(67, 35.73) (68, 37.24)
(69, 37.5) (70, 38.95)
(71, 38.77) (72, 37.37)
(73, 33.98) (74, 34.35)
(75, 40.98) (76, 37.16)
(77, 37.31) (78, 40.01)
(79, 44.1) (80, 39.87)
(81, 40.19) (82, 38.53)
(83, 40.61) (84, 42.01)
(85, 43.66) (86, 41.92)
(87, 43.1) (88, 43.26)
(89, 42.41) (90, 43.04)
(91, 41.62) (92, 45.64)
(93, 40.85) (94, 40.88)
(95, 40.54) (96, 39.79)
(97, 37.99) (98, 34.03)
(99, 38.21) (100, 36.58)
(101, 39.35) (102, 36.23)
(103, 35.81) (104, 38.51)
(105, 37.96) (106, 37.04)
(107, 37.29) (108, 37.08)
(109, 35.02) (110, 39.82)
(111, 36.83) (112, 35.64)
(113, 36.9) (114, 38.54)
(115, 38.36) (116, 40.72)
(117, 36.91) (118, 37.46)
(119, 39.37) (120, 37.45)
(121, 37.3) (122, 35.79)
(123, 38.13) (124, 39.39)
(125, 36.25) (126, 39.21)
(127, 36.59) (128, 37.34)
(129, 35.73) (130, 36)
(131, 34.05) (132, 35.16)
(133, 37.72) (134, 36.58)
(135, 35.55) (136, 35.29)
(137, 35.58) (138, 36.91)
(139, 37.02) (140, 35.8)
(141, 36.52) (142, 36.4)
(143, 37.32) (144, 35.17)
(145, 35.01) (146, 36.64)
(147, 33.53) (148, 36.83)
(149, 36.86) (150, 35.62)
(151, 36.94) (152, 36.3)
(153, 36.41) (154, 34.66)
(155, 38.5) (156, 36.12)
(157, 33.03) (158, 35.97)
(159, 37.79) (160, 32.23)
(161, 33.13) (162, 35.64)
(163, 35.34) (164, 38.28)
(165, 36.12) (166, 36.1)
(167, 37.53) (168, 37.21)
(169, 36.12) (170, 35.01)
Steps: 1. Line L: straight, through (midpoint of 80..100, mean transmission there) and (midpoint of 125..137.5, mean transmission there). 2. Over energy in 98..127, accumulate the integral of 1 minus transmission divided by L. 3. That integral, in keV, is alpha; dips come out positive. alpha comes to 0.6 keV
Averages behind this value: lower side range 40.8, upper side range 36.2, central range 37.5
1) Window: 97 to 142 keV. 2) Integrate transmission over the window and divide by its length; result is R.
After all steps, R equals 37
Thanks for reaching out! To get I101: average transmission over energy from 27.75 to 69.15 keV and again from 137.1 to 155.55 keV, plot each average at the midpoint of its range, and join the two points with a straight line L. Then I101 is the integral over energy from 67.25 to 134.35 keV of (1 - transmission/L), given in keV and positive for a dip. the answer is 0.4 keV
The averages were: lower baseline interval 41.6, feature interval 38.5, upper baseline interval 36.2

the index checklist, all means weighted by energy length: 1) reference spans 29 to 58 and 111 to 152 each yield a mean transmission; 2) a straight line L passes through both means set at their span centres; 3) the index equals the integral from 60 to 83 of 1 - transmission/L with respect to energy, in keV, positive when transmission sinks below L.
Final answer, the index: 1.2 keV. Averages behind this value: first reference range 42.7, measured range 38.6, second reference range 36.7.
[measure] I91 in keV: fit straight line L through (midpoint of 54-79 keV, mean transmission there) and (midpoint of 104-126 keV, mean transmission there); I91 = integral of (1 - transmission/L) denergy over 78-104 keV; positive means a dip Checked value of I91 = -1.2 keV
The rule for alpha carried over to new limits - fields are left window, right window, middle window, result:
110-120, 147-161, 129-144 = 0.3 keV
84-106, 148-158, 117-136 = 0.5 keV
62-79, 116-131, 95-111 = 0.1 keV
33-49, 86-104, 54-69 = 0.3 keV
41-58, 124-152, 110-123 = 0.1 keV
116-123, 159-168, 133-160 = 0.3 keV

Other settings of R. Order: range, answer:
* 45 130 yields 39.7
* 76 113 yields 39.5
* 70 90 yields 40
